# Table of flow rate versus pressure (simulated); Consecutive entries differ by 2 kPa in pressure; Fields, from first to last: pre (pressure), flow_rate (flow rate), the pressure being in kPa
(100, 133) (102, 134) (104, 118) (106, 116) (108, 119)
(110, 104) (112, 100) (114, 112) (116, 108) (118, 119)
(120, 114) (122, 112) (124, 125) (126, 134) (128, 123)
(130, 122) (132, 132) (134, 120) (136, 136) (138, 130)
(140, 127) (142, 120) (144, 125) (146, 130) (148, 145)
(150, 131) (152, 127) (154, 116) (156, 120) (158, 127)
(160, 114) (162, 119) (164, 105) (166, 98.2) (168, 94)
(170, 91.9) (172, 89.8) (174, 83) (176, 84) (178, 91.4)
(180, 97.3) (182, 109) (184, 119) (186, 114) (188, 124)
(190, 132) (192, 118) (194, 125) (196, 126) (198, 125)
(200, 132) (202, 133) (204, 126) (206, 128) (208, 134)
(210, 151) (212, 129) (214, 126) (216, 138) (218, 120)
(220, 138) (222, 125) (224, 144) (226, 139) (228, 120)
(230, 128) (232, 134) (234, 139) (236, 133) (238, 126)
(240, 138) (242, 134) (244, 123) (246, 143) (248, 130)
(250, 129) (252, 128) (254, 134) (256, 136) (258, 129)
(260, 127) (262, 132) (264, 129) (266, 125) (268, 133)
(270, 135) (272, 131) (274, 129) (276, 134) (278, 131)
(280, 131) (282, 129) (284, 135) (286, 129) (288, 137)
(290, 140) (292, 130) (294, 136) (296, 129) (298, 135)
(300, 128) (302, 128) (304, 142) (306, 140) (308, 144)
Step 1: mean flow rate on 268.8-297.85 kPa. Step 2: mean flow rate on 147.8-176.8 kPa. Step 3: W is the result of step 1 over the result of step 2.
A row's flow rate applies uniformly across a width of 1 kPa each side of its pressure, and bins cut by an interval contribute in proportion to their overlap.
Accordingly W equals 1.22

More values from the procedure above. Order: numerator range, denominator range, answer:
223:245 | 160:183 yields 1.36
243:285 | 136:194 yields 1.15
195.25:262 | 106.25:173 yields 1.12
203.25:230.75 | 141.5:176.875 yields 1.18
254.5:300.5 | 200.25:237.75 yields 1.00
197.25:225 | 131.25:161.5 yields 1.04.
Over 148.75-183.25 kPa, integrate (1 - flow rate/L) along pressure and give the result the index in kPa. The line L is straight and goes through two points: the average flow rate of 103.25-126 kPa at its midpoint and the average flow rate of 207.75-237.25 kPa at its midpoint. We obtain 4.7 kPa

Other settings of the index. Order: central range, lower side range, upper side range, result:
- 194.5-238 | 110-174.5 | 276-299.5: -2.23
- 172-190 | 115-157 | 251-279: 3.29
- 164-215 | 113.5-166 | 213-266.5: 4.84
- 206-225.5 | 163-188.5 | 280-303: -4.02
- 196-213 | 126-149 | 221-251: -0.10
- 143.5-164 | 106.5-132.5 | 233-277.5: -0.65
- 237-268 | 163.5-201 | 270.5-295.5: -1.41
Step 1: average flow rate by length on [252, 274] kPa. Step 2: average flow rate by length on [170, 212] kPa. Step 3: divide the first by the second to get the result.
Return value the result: 1.12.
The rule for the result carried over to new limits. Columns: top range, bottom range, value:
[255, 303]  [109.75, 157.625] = 1.07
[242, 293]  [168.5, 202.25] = 1.19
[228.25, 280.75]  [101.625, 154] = 1.08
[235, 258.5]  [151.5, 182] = 1.27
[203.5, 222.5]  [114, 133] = 1.09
